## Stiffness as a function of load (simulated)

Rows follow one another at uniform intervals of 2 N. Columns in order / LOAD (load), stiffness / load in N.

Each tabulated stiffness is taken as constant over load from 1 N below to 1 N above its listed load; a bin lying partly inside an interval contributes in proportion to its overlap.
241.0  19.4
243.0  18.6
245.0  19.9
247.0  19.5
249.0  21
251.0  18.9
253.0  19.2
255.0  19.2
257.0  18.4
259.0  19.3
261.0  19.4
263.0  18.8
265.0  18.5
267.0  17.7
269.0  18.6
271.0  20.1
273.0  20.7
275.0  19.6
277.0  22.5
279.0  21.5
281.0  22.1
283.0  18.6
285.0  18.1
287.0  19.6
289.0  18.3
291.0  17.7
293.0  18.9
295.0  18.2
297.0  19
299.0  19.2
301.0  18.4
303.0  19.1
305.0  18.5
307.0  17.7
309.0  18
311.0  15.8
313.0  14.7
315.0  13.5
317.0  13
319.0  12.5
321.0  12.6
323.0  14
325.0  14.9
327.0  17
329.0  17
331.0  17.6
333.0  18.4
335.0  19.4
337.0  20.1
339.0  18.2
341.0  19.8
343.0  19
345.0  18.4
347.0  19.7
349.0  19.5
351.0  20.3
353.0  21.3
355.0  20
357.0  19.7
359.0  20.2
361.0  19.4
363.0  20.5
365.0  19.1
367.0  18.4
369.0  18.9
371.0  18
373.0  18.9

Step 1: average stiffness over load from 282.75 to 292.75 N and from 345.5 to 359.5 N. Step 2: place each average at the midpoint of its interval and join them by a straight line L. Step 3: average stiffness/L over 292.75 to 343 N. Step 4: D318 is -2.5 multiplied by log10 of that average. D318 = 0.13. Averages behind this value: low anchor 18.5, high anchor 20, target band 17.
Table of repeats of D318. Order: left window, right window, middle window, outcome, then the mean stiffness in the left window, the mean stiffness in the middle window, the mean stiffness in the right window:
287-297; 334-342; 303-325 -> 0.24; 18.5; 15.2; 19.4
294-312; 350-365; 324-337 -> 0.09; 18.2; 17.6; 20.1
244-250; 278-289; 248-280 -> 0.02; 20.1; 19.6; 19.8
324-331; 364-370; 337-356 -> -0.12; 16.5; 19.6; 18.8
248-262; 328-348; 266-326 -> 0.08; 19.3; 17.8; 18.8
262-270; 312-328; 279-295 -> -0.15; 18.4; 19.1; 14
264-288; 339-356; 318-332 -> 0.29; 19.8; 15.1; 19.7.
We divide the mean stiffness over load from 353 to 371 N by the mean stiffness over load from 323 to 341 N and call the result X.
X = 1.10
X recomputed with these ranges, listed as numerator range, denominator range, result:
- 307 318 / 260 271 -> 0.81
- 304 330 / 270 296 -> 0.78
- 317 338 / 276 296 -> 0.83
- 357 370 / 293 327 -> 1.19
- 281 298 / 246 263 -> 0.97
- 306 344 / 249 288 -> 0.84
